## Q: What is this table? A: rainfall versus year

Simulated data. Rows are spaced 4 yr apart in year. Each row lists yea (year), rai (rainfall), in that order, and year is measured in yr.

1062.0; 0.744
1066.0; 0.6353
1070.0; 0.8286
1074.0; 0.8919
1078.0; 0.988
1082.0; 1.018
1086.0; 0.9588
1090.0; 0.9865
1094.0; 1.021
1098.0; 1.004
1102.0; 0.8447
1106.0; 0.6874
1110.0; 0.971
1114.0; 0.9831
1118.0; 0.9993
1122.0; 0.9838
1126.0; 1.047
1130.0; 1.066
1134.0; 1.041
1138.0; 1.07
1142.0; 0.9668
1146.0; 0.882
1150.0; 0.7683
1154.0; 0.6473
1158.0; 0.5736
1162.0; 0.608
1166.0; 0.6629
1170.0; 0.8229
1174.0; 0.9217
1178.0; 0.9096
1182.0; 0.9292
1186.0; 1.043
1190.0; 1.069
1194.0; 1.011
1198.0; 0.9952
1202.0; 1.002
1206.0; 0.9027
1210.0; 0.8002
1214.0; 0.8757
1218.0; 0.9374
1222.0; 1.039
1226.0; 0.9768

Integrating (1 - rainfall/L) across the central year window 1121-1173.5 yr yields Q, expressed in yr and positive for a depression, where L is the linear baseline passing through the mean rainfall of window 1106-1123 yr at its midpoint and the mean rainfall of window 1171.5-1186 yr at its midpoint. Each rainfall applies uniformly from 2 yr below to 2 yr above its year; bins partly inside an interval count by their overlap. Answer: 4.8 yr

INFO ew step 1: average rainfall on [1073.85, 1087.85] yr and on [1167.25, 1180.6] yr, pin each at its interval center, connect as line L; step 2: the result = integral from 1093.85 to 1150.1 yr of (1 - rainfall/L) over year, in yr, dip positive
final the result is -1.9 yr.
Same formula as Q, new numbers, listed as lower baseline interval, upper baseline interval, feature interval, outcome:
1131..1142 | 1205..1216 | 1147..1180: 7.7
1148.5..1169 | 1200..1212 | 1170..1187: -3.8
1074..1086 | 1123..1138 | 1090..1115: 2.2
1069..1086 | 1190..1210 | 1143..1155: 2.1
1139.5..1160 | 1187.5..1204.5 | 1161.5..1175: 1.8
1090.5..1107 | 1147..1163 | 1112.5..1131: -4.7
